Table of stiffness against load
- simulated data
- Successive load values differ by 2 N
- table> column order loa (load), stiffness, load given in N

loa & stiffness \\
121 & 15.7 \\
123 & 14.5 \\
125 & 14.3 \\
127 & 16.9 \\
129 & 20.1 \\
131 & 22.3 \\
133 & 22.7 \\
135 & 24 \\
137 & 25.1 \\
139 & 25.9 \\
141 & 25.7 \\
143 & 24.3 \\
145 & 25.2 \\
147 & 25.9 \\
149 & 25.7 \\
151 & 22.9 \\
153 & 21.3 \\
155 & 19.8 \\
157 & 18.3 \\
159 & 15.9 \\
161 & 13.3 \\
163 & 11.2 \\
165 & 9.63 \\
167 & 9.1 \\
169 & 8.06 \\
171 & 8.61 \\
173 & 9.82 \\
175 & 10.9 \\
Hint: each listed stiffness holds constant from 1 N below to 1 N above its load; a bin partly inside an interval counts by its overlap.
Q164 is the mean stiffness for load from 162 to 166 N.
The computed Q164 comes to 10.4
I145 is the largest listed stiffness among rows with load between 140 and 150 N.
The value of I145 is 25.9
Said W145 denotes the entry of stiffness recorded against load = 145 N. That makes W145 25.2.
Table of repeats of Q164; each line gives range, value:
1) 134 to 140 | 25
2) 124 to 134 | 19.3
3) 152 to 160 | 18.8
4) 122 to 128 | 15.2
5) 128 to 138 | 22.8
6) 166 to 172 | 8.59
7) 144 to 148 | 25.5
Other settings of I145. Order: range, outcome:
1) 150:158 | 22.9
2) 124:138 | 25.1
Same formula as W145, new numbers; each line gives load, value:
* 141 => 25.7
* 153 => 21.3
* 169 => 8.06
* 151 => 22.9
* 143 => 24.3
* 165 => 9.63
